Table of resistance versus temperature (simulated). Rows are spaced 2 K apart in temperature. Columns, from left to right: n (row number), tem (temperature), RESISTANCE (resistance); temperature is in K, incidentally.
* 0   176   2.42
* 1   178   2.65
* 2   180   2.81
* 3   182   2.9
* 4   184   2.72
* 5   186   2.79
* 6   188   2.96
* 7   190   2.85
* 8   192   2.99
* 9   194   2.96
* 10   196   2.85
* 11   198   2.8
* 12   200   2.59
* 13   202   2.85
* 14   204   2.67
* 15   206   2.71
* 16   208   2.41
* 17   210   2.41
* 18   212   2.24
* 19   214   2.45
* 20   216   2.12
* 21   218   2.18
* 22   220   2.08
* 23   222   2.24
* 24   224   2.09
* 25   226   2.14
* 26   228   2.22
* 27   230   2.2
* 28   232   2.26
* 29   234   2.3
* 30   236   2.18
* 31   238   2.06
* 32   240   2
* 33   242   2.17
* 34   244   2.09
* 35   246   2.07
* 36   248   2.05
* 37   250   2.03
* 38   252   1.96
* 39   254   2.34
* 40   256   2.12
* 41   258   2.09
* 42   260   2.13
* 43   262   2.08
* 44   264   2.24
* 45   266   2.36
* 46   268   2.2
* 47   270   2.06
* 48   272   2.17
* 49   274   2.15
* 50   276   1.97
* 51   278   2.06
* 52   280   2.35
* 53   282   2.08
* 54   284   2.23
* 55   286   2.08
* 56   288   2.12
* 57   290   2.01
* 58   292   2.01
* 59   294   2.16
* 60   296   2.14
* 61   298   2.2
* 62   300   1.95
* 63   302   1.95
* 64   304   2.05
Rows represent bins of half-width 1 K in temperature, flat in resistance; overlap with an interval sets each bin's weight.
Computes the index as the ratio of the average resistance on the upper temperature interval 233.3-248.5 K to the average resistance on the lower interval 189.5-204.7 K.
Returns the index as 0.75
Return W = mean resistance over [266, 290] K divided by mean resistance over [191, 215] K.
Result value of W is 0.80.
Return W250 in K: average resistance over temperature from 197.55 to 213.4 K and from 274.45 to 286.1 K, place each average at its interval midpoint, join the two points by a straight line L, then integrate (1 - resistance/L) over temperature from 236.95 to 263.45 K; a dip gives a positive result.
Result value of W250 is 2.5 K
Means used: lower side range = 2.57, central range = 2.09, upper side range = 2.13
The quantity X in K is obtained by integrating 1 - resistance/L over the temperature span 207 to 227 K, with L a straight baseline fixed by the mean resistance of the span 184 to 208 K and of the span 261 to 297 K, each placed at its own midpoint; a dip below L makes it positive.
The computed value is 3.0 K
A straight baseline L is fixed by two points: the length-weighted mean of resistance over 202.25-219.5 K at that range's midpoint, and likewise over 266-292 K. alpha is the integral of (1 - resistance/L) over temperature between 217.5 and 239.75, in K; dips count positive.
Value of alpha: 1.6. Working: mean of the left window 2.41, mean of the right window 2.13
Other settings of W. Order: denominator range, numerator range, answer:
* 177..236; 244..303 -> 0.84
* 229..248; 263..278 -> 1.01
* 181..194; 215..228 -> 0.75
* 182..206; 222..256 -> 0.76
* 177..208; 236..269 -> 0.76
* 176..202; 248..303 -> 0.75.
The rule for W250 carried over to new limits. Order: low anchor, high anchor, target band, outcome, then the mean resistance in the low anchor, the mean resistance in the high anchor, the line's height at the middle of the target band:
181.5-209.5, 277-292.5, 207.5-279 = 7.64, 2.78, 2.12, 2.43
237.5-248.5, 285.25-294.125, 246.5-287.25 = -1.29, 2.07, 2.07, 2.07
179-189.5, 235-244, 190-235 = 0.25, 2.84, 2.1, 2.46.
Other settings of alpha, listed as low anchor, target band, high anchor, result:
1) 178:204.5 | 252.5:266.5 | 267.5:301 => 0.7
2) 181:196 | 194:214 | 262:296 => 1.0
